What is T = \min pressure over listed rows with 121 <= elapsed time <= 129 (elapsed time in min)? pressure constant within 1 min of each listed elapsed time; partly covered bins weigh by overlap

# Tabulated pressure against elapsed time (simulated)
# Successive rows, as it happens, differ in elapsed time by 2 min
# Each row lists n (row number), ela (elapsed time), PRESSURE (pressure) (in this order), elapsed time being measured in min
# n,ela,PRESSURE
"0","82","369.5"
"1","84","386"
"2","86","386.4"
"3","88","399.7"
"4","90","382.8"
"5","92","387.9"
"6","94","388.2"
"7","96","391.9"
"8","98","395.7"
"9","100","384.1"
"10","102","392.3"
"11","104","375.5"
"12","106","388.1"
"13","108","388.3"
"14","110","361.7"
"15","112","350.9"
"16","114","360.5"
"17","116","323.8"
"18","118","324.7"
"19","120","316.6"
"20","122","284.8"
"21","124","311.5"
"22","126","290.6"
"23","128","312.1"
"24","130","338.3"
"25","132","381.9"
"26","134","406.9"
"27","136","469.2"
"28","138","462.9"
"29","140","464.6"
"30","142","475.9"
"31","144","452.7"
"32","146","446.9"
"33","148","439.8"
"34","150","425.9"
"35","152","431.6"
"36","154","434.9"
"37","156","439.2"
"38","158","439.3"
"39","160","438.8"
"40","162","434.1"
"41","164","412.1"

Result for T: 284.8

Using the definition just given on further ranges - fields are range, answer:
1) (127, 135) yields 312.1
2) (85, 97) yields 382.8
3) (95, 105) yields 375.5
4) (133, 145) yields 406.9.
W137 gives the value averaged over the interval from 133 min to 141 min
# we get 451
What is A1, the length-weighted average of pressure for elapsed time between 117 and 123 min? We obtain 309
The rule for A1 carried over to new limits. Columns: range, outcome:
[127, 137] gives 382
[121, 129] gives 300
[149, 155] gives 431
